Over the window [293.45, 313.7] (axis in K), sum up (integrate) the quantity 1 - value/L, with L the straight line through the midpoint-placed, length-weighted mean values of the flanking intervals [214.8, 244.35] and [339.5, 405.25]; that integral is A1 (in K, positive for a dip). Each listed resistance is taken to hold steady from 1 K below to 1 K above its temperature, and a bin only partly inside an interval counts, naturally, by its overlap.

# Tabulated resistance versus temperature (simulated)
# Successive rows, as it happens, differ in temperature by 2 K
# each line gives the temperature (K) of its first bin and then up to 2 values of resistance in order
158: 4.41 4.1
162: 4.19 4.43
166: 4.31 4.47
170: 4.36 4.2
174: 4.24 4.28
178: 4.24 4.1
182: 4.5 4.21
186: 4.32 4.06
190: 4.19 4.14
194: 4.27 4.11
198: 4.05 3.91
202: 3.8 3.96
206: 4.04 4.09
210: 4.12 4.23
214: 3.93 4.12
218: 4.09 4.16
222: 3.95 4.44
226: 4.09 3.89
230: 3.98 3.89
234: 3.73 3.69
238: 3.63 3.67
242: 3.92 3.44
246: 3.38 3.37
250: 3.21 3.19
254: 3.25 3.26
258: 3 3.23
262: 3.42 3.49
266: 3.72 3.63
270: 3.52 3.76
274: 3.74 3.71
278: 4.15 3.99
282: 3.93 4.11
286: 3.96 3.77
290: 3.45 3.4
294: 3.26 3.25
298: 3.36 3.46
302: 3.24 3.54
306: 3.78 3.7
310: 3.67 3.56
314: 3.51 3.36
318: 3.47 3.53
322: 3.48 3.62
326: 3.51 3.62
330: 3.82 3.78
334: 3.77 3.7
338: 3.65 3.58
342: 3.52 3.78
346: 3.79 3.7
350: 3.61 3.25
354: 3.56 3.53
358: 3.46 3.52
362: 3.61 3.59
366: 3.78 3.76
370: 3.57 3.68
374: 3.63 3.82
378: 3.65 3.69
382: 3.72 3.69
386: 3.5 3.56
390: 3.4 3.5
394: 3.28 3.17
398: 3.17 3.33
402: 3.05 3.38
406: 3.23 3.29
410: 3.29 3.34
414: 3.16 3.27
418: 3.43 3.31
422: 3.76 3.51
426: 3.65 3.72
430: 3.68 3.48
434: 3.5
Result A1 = 1.3 K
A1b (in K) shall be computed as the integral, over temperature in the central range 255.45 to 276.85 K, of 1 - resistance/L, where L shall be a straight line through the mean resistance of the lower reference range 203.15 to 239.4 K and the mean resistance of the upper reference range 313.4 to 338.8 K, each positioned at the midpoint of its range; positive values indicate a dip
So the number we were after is 1.8 K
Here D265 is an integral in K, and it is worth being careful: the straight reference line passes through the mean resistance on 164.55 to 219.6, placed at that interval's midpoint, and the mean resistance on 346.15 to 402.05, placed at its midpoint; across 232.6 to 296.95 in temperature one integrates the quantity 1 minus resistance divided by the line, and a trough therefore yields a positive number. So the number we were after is 5.6 K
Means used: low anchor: 4.16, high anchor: 3.54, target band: 3.57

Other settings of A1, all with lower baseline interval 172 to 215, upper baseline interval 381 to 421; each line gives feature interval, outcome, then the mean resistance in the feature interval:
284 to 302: 1.2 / 3.51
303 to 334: 0.5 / 3.6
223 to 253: 2.0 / 3.7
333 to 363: -0.4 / 3.6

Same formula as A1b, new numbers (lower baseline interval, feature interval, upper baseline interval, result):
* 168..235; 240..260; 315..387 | 3.1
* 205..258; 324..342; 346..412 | -0.4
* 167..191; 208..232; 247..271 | -1.8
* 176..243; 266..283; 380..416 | 0.1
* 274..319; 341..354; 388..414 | -0.5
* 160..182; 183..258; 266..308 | 2.7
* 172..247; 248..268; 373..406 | 2.8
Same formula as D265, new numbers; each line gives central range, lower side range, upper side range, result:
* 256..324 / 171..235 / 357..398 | 4.6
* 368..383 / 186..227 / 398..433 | -0.7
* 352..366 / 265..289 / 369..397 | 0.3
